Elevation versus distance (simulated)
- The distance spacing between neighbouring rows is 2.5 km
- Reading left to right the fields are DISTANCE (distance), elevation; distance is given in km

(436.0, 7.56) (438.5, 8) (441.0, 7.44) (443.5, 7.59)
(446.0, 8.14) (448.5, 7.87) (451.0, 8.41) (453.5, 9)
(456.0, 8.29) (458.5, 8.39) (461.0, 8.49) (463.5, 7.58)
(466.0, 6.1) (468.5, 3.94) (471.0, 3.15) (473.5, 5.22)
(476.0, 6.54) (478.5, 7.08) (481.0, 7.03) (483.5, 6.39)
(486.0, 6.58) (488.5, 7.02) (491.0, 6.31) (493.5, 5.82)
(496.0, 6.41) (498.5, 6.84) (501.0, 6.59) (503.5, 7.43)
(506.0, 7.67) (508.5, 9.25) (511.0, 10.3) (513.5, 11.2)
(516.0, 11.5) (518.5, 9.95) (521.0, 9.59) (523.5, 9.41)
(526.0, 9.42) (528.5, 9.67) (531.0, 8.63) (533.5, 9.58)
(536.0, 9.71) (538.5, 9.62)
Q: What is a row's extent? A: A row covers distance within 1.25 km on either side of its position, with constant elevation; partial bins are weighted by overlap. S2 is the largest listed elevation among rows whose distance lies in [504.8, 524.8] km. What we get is 11.5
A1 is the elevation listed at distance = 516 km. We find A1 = 11.5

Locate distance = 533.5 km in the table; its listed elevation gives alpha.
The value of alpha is 9.58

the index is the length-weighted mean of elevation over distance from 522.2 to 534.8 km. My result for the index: 9.34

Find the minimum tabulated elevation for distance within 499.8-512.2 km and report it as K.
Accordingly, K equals 6.59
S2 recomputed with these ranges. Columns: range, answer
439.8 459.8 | 9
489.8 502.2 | 6.84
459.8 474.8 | 8.49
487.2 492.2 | 7.02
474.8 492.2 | 7.08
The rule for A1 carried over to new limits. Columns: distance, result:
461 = 8.49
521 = 9.59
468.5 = 3.94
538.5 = 9.62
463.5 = 7.58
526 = 9.42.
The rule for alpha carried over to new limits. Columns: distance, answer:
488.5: 7.02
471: 3.15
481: 7.03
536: 9.71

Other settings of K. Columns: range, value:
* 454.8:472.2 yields 3.15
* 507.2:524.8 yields 9.25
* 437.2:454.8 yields 7.44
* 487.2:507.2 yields 5.82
